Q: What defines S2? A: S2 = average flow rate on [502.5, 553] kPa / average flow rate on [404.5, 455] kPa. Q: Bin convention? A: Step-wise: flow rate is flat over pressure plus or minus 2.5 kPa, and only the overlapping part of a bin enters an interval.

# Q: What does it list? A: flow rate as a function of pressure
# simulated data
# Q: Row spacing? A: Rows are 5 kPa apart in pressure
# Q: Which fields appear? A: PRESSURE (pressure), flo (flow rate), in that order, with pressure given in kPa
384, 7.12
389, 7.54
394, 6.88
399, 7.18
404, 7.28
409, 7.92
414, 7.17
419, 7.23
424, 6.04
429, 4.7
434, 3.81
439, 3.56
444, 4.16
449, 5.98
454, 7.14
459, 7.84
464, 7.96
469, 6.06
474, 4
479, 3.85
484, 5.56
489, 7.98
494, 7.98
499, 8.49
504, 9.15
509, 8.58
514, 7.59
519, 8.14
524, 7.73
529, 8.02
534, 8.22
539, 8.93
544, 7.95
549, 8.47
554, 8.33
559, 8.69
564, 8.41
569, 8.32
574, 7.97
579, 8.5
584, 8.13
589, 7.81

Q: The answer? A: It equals 1.43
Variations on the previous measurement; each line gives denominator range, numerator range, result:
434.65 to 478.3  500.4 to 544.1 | 1.46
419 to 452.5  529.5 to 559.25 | 1.69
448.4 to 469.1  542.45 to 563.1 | 1.16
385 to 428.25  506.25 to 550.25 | 1.16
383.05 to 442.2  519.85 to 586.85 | 1.31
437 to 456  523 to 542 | 1.59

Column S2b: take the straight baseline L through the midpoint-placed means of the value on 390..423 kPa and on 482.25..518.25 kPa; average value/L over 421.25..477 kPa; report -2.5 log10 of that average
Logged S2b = 0.34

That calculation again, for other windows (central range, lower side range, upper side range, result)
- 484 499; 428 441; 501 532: -0.109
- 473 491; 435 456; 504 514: 0.298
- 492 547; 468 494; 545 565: -0.168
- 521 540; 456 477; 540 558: -0.034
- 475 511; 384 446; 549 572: 0.031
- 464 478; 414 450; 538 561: 0.149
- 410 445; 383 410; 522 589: 0.352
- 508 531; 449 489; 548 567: -0.070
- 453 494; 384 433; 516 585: 0.172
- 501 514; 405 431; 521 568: -0.103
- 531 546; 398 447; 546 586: -0.066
